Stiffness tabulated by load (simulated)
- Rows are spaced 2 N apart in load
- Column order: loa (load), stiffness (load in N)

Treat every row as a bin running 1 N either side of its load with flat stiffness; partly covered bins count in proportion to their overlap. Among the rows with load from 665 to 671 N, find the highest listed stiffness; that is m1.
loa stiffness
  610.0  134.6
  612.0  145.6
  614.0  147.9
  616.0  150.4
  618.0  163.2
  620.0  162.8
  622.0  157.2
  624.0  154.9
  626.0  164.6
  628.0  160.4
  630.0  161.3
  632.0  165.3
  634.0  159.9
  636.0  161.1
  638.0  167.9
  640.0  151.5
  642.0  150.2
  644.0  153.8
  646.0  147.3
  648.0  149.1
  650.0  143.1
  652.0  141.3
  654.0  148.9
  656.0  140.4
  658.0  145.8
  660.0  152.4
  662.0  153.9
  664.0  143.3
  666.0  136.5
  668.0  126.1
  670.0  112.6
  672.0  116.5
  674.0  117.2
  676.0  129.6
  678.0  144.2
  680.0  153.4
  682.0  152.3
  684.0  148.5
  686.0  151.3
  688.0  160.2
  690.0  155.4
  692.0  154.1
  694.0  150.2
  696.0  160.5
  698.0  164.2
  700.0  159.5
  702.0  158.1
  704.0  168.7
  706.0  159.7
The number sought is 136.5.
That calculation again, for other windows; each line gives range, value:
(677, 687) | 153.4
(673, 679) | 144.2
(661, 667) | 153.9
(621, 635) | 165.3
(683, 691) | 160.2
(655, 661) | 152.4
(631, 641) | 167.9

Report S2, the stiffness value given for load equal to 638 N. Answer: 167.9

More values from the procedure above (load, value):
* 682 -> 152.3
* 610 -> 134.6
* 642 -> 150.2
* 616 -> 150.4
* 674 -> 117.2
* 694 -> 150.2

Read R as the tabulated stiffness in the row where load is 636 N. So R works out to 161.1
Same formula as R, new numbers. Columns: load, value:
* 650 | 143.1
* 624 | 154.9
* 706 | 159.7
